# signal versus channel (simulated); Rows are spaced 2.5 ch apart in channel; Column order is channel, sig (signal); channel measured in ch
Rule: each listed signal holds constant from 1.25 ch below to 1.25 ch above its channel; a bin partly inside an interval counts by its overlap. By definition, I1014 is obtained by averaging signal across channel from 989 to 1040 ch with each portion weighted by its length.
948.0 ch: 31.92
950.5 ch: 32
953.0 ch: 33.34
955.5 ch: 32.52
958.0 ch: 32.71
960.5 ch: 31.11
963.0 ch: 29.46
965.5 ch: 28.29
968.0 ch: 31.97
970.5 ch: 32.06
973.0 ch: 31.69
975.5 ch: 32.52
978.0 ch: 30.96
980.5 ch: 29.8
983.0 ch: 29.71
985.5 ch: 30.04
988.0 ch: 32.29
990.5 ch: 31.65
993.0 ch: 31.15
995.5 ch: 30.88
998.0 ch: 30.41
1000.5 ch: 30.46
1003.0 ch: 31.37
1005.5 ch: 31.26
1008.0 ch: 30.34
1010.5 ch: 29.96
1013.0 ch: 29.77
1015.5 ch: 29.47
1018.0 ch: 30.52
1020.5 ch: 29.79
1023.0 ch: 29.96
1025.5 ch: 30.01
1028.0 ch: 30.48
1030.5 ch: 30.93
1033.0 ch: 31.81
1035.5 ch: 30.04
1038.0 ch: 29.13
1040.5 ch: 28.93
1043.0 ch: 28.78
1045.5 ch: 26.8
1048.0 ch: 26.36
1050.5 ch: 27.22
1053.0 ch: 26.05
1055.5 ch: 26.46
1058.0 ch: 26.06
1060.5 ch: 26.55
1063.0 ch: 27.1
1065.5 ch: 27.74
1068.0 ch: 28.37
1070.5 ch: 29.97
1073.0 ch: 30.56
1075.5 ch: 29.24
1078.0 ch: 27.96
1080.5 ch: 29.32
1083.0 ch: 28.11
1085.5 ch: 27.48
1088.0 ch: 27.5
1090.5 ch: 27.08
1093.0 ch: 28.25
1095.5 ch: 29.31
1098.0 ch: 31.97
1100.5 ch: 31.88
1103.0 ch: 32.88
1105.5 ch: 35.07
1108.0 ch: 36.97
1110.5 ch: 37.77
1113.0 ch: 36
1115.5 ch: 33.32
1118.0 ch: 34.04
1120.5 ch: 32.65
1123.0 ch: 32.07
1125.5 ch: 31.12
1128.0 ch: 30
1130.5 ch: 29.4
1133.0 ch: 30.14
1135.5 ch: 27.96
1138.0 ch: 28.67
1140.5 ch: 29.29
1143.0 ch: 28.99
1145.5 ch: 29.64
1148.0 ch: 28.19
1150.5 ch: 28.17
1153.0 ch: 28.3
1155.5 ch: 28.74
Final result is 30.5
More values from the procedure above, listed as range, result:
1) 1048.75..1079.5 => 27.8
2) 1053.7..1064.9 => 26.6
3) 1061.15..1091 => 28.4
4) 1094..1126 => 33.5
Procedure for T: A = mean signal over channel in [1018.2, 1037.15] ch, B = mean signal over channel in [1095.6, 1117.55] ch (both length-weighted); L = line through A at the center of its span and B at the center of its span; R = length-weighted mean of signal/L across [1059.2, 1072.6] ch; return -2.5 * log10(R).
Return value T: 0.15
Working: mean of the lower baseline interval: 30.4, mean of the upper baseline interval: 34.2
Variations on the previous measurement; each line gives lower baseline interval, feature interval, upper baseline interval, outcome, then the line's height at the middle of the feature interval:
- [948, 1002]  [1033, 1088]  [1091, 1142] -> 0.13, 31.6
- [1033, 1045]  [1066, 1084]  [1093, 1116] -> 0.09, 31.7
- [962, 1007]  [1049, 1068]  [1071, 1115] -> 0.16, 31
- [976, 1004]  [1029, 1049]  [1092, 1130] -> 0.09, 31.6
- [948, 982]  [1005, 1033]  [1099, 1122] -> 0.08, 32.5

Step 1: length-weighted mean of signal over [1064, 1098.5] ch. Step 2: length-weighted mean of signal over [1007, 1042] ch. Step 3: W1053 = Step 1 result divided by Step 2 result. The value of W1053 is 0.95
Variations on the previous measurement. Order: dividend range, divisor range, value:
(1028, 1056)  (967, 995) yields 0.91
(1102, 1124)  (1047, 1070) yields 1.28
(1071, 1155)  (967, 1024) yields 0.99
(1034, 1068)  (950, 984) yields 0.88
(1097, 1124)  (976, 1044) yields 1.12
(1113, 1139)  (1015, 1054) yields 1.07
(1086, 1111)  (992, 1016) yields 1.03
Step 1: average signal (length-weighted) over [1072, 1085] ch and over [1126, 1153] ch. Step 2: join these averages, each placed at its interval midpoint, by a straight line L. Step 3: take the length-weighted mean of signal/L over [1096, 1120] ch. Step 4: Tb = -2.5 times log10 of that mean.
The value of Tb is -0.18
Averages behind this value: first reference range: 28.9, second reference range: 29.1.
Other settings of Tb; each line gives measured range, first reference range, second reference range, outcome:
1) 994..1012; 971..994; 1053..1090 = -0.01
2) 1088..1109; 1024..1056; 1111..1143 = -0.03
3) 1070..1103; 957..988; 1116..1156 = 0.04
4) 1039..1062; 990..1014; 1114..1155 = 0.13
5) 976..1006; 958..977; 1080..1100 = -0.01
